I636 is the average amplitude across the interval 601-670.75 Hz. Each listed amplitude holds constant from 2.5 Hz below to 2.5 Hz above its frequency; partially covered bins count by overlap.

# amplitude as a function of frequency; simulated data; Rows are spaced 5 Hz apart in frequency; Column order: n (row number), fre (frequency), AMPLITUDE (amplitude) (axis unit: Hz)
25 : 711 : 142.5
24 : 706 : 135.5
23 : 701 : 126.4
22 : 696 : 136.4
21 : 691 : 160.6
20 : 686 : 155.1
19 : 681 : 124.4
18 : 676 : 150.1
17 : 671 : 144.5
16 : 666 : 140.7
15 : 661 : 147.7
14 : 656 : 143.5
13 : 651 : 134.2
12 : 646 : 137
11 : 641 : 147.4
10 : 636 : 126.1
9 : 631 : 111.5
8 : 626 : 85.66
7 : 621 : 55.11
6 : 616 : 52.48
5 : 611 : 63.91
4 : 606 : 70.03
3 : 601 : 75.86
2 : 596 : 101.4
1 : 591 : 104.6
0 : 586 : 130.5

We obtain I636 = 109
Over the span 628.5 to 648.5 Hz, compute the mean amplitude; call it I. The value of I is 130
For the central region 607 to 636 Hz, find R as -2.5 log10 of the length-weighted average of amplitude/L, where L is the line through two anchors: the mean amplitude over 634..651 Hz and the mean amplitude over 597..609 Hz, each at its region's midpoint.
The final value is 0.33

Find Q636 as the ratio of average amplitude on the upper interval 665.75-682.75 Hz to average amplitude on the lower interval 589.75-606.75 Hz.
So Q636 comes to 1.6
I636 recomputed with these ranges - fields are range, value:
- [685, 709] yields 142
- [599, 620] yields 64.6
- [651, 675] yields 143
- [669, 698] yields 145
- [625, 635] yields 105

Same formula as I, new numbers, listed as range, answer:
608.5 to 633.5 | 73.7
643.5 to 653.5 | 136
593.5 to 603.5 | 88.6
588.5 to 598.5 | 103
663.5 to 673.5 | 143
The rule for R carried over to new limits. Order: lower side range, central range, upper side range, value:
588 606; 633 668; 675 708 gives -0.165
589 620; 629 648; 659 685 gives -0.191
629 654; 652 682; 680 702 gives -0.038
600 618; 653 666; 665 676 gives -0.110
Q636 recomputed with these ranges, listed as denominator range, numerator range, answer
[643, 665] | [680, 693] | 1.06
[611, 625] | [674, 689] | 2.43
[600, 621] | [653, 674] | 2.26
